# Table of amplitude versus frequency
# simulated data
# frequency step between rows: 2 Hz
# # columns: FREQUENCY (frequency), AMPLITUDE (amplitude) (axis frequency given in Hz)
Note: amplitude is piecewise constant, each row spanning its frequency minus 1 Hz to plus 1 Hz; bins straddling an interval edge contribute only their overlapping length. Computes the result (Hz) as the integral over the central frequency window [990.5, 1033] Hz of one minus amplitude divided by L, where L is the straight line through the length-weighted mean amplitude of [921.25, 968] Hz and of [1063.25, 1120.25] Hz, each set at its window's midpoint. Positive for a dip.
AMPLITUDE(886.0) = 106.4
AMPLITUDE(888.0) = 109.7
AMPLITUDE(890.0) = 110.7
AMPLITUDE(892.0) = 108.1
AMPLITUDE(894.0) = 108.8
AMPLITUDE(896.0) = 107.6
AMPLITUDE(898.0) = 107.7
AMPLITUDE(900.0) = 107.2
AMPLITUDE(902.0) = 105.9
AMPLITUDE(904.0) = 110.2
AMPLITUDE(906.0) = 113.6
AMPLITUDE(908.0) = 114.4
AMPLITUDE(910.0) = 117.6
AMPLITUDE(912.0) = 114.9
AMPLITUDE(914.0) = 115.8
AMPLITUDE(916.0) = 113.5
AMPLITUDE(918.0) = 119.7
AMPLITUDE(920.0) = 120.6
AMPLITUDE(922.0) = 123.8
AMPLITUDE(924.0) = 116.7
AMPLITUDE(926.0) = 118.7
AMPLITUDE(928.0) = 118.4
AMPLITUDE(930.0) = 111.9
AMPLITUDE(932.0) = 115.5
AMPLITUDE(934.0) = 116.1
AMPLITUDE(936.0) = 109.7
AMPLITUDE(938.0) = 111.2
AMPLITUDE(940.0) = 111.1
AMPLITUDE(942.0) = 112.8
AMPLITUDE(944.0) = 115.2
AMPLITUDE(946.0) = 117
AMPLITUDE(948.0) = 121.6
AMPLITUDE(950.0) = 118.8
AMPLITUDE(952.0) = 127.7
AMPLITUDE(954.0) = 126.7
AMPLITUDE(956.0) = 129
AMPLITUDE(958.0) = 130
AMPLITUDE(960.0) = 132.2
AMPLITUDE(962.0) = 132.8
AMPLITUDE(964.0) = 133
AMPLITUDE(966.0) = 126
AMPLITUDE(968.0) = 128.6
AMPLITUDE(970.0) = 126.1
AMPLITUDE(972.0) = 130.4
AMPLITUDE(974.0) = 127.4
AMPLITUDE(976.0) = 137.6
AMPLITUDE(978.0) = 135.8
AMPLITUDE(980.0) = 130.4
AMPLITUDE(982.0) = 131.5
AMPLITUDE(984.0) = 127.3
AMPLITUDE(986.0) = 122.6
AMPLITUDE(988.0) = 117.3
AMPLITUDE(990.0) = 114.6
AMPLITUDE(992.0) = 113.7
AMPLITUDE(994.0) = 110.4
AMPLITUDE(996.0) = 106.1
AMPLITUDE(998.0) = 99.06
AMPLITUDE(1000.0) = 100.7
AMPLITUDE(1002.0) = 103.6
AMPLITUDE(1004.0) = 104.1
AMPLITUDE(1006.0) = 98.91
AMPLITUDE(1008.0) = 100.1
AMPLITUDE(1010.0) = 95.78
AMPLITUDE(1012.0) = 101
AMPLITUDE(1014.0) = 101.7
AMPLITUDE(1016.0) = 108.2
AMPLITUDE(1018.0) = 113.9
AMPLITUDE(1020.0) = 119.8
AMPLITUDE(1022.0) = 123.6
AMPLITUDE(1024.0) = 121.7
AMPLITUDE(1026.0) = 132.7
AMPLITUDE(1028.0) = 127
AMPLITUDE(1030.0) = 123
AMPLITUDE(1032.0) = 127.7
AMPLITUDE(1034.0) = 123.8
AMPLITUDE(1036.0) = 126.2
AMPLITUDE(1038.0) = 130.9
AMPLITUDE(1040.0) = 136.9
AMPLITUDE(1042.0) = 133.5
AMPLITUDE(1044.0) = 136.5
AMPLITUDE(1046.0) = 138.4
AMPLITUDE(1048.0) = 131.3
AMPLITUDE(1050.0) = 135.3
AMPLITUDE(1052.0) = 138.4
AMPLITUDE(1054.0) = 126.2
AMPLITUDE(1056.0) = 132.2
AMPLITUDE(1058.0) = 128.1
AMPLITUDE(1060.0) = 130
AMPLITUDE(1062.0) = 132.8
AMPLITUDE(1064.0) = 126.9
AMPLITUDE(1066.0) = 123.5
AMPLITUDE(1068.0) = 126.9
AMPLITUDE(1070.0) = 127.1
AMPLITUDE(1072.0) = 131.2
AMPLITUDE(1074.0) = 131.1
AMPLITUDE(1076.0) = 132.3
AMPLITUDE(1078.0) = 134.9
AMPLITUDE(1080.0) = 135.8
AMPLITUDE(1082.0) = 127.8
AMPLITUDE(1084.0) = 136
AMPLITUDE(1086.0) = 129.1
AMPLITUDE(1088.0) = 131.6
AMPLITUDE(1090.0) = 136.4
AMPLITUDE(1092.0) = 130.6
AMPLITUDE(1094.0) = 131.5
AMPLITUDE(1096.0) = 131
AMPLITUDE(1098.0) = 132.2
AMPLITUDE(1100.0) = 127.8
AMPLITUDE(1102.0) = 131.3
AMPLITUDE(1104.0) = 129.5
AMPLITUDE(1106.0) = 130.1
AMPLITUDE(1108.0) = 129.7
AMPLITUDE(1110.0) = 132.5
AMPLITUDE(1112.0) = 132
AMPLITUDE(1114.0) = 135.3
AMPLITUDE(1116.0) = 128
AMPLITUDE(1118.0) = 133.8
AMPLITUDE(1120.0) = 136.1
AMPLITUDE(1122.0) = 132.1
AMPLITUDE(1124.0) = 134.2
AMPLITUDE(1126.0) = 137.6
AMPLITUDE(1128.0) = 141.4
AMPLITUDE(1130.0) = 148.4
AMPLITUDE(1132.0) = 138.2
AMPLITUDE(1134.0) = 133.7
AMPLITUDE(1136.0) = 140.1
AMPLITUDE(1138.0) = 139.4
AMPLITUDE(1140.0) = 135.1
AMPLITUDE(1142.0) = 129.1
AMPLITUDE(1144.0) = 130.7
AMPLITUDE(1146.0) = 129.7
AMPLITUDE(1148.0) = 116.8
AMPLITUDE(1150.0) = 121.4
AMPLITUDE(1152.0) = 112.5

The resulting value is 4.9 Hz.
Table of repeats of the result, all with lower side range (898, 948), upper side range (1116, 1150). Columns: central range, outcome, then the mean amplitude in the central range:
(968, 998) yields -0.7 Hz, 123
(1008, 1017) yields 1.6 Hz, 101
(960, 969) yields -0.9 Hz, 130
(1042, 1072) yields -0.9 Hz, 131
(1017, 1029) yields 0.1 Hz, 123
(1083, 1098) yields -0.2 Hz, 132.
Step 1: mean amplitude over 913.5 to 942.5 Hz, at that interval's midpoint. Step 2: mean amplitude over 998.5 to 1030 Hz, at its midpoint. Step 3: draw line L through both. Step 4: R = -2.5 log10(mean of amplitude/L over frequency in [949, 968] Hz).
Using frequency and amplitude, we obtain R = -0.131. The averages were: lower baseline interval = 116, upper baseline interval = 110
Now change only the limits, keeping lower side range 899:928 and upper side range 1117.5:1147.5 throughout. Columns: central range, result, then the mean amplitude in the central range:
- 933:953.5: 0.02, 116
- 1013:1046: 0.01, 125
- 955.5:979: -0.09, 131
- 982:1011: 0.13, 109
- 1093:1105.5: 0.02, 131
